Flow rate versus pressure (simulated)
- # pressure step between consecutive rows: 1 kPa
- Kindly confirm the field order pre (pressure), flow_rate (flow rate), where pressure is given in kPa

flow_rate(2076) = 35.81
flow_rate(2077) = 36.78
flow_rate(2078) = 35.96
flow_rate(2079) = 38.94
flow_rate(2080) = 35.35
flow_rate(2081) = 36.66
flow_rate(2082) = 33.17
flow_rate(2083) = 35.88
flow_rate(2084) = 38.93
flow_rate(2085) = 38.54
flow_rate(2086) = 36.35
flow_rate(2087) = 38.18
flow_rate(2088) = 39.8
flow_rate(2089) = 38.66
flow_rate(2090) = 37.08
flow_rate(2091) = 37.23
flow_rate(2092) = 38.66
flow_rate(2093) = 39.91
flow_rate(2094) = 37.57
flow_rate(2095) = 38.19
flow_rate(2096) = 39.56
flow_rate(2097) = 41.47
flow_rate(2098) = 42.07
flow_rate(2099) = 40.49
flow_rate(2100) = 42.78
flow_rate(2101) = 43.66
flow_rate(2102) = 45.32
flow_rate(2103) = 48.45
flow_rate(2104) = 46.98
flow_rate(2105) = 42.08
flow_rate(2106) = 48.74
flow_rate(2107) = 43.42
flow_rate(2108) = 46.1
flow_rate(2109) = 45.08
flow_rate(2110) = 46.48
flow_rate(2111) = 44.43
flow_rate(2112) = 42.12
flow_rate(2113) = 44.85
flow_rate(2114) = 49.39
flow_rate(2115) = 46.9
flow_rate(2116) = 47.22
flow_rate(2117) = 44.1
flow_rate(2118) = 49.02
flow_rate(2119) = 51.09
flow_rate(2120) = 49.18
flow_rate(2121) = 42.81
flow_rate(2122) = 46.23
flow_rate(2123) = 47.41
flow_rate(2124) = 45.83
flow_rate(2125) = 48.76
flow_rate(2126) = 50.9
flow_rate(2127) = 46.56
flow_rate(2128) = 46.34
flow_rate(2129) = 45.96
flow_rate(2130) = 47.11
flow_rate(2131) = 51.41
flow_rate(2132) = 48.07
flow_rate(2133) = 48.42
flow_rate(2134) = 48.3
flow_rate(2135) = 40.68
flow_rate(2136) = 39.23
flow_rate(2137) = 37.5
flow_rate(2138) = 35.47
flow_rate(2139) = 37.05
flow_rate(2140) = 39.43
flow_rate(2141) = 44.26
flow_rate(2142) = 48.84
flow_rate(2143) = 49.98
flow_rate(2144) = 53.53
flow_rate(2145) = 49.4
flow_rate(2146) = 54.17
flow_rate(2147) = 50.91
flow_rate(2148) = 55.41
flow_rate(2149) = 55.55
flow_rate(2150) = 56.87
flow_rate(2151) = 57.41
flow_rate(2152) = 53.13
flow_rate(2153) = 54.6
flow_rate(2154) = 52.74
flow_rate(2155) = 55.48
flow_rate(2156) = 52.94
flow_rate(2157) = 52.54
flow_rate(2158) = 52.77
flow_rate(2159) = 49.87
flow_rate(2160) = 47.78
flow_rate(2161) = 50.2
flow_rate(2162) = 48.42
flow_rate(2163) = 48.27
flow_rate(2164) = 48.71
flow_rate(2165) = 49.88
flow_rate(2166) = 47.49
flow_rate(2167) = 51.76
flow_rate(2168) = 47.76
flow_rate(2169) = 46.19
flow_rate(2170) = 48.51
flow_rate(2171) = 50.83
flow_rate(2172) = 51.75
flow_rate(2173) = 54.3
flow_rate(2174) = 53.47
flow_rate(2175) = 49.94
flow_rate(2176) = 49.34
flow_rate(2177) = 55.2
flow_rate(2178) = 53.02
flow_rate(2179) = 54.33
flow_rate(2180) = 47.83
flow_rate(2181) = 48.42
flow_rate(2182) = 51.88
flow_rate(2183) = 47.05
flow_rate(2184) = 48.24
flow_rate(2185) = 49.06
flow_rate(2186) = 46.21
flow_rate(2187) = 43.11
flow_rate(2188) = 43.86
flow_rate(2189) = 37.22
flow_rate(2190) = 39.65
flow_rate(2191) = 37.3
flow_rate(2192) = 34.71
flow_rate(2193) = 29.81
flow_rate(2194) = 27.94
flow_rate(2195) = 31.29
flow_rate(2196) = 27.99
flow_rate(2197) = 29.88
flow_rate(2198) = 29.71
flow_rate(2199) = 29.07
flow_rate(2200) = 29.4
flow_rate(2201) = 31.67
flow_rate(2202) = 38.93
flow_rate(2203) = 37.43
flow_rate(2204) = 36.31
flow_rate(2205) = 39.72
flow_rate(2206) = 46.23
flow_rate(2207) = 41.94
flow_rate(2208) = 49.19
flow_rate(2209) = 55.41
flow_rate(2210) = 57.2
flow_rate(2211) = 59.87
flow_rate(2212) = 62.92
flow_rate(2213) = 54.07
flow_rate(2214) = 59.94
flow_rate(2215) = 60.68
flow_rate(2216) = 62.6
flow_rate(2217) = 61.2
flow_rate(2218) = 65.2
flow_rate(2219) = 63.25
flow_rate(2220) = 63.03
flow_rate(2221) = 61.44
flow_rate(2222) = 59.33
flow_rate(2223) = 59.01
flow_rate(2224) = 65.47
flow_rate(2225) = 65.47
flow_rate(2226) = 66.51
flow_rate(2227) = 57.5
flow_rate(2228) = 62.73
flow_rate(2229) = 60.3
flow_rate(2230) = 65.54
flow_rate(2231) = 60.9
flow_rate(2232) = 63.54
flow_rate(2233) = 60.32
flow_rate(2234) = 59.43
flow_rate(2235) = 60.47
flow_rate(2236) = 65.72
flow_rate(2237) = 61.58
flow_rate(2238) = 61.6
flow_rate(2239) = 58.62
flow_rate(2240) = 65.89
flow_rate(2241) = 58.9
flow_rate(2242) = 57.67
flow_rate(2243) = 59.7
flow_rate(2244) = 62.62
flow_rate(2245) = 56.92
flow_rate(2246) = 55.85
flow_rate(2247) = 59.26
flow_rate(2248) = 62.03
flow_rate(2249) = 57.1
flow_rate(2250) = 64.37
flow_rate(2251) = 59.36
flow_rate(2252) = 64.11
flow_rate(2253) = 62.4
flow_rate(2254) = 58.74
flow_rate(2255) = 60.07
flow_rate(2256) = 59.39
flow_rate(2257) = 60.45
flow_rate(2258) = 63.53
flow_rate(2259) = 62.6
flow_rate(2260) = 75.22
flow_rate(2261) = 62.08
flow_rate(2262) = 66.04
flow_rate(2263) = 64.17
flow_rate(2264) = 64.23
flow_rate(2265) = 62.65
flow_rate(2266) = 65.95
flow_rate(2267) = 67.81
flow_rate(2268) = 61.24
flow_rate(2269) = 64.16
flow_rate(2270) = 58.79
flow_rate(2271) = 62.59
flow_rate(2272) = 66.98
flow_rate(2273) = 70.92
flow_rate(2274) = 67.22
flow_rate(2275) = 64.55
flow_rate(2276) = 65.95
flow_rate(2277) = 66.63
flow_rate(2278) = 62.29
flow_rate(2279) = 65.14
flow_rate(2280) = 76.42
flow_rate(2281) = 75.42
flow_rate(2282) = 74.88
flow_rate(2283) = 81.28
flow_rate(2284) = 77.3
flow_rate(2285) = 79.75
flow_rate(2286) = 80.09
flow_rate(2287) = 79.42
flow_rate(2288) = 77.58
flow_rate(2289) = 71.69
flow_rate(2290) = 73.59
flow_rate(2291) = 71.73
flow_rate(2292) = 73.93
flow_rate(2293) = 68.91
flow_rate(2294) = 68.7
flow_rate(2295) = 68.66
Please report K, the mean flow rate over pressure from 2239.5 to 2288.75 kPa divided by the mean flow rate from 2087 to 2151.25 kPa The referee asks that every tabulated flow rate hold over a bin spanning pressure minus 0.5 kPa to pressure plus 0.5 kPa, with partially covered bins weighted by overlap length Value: 1.4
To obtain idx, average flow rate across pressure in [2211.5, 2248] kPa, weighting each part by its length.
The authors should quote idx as 61.3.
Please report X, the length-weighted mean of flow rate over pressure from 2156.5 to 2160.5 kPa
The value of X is 50.7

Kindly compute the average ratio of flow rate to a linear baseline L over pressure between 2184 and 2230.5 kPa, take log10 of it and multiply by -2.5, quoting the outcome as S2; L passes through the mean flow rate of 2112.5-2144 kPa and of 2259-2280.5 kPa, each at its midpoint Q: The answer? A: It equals 0.18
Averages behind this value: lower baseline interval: 45.9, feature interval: 48.6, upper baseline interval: 65.7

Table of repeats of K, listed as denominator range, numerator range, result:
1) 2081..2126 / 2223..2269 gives 1.45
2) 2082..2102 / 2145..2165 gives 1.34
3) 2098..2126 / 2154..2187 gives 1.09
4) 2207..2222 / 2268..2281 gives 1.12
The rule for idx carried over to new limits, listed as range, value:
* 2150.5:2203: 45.5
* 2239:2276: 62.6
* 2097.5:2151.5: 46.7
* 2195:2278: 57.9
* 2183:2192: 42.8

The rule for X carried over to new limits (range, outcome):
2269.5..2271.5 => 60.7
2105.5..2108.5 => 46.1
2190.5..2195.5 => 32.2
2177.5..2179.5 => 53.7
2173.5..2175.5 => 51.7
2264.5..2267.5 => 65.5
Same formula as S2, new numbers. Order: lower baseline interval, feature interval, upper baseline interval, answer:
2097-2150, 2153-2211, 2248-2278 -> 0.18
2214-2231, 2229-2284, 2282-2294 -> 0.09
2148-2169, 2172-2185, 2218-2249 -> 0.07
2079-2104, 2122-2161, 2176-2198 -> -0.19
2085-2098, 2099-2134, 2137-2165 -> -0.07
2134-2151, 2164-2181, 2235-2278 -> 0.01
